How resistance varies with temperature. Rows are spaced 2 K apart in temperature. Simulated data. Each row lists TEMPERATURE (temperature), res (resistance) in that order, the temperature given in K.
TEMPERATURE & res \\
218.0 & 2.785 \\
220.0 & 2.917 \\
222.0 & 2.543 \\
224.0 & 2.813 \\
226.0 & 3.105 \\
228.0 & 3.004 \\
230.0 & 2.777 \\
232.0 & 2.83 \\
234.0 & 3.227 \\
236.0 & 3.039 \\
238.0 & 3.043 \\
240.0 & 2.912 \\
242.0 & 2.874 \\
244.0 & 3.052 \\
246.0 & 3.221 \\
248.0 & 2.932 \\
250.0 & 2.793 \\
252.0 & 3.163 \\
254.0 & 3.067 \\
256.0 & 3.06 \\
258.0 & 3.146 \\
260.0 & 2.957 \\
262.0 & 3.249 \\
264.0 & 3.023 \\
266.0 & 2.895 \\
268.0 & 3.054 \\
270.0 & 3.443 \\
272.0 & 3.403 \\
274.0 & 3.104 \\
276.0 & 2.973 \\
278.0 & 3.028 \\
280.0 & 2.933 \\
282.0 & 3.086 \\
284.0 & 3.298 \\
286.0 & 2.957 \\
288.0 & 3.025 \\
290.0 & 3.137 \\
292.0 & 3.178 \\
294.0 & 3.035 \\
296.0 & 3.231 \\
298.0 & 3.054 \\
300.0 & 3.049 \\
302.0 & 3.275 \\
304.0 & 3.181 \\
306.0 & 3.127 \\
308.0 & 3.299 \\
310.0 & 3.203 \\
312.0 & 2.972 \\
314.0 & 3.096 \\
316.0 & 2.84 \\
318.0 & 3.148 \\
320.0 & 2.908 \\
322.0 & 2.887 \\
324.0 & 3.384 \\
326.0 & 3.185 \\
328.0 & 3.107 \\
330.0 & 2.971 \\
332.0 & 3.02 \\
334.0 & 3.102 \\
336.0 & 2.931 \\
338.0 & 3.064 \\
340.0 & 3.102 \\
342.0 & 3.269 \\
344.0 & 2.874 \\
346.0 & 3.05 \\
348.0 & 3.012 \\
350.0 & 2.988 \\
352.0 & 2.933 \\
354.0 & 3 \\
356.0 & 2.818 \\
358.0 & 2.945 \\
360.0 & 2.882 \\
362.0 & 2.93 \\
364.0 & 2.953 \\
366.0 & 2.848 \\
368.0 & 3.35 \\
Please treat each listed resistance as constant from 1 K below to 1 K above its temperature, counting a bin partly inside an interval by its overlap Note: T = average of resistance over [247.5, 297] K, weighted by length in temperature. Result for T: 3.09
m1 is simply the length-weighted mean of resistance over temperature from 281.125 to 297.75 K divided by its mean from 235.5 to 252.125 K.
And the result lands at 1.04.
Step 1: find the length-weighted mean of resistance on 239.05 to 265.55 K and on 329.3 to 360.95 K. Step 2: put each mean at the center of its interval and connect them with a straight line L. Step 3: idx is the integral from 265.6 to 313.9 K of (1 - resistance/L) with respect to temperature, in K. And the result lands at -1.7 K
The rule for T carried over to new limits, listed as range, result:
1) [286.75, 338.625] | 3.09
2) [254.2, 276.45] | 3.12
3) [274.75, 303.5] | 3.09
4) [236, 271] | 3.05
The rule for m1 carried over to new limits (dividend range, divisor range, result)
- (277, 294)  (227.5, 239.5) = 1.03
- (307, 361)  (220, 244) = 1.04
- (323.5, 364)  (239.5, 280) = 0.99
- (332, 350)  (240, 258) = 1.01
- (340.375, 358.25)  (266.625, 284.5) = 0.95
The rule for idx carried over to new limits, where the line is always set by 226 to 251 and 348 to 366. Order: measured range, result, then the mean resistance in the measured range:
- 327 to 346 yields -0.7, 3.05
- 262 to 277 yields -0.9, 3.14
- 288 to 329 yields -2.2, 3.11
